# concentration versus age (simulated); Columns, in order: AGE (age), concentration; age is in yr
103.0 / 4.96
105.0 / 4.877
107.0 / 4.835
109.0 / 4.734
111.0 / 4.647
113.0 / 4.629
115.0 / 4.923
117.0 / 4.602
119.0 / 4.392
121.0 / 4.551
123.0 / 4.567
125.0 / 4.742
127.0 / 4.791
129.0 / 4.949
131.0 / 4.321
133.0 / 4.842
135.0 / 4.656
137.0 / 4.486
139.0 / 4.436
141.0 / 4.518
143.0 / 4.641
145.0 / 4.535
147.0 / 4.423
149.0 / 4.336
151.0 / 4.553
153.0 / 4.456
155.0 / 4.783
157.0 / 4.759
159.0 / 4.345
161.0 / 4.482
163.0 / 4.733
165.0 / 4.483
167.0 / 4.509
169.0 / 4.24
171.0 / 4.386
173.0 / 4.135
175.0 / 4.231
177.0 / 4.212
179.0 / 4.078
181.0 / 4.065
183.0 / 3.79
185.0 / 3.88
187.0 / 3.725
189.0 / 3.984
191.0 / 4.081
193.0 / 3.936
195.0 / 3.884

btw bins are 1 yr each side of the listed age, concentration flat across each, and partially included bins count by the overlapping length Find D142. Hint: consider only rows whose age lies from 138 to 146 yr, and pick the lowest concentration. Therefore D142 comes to 4.436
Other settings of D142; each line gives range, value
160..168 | 4.482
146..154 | 4.336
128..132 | 4.321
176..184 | 3.79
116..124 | 4.392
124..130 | 4.742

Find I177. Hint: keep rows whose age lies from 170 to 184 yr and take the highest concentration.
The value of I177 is 4.386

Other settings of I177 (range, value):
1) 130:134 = 4.842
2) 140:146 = 4.641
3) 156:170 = 4.759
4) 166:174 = 4.509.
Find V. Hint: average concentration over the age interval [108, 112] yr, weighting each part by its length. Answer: 4.69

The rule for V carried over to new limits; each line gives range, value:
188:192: 4.03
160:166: 4.57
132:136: 4.75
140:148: 4.53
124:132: 4.7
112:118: 4.72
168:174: 4.25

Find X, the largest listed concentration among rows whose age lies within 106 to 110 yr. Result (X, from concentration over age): 4.835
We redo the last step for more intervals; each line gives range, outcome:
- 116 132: 4.949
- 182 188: 3.88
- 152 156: 4.783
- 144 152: 4.553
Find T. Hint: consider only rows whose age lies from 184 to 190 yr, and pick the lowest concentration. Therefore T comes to 3.725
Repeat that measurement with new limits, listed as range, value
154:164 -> 4.345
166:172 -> 4.24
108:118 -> 4.602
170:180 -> 4.078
